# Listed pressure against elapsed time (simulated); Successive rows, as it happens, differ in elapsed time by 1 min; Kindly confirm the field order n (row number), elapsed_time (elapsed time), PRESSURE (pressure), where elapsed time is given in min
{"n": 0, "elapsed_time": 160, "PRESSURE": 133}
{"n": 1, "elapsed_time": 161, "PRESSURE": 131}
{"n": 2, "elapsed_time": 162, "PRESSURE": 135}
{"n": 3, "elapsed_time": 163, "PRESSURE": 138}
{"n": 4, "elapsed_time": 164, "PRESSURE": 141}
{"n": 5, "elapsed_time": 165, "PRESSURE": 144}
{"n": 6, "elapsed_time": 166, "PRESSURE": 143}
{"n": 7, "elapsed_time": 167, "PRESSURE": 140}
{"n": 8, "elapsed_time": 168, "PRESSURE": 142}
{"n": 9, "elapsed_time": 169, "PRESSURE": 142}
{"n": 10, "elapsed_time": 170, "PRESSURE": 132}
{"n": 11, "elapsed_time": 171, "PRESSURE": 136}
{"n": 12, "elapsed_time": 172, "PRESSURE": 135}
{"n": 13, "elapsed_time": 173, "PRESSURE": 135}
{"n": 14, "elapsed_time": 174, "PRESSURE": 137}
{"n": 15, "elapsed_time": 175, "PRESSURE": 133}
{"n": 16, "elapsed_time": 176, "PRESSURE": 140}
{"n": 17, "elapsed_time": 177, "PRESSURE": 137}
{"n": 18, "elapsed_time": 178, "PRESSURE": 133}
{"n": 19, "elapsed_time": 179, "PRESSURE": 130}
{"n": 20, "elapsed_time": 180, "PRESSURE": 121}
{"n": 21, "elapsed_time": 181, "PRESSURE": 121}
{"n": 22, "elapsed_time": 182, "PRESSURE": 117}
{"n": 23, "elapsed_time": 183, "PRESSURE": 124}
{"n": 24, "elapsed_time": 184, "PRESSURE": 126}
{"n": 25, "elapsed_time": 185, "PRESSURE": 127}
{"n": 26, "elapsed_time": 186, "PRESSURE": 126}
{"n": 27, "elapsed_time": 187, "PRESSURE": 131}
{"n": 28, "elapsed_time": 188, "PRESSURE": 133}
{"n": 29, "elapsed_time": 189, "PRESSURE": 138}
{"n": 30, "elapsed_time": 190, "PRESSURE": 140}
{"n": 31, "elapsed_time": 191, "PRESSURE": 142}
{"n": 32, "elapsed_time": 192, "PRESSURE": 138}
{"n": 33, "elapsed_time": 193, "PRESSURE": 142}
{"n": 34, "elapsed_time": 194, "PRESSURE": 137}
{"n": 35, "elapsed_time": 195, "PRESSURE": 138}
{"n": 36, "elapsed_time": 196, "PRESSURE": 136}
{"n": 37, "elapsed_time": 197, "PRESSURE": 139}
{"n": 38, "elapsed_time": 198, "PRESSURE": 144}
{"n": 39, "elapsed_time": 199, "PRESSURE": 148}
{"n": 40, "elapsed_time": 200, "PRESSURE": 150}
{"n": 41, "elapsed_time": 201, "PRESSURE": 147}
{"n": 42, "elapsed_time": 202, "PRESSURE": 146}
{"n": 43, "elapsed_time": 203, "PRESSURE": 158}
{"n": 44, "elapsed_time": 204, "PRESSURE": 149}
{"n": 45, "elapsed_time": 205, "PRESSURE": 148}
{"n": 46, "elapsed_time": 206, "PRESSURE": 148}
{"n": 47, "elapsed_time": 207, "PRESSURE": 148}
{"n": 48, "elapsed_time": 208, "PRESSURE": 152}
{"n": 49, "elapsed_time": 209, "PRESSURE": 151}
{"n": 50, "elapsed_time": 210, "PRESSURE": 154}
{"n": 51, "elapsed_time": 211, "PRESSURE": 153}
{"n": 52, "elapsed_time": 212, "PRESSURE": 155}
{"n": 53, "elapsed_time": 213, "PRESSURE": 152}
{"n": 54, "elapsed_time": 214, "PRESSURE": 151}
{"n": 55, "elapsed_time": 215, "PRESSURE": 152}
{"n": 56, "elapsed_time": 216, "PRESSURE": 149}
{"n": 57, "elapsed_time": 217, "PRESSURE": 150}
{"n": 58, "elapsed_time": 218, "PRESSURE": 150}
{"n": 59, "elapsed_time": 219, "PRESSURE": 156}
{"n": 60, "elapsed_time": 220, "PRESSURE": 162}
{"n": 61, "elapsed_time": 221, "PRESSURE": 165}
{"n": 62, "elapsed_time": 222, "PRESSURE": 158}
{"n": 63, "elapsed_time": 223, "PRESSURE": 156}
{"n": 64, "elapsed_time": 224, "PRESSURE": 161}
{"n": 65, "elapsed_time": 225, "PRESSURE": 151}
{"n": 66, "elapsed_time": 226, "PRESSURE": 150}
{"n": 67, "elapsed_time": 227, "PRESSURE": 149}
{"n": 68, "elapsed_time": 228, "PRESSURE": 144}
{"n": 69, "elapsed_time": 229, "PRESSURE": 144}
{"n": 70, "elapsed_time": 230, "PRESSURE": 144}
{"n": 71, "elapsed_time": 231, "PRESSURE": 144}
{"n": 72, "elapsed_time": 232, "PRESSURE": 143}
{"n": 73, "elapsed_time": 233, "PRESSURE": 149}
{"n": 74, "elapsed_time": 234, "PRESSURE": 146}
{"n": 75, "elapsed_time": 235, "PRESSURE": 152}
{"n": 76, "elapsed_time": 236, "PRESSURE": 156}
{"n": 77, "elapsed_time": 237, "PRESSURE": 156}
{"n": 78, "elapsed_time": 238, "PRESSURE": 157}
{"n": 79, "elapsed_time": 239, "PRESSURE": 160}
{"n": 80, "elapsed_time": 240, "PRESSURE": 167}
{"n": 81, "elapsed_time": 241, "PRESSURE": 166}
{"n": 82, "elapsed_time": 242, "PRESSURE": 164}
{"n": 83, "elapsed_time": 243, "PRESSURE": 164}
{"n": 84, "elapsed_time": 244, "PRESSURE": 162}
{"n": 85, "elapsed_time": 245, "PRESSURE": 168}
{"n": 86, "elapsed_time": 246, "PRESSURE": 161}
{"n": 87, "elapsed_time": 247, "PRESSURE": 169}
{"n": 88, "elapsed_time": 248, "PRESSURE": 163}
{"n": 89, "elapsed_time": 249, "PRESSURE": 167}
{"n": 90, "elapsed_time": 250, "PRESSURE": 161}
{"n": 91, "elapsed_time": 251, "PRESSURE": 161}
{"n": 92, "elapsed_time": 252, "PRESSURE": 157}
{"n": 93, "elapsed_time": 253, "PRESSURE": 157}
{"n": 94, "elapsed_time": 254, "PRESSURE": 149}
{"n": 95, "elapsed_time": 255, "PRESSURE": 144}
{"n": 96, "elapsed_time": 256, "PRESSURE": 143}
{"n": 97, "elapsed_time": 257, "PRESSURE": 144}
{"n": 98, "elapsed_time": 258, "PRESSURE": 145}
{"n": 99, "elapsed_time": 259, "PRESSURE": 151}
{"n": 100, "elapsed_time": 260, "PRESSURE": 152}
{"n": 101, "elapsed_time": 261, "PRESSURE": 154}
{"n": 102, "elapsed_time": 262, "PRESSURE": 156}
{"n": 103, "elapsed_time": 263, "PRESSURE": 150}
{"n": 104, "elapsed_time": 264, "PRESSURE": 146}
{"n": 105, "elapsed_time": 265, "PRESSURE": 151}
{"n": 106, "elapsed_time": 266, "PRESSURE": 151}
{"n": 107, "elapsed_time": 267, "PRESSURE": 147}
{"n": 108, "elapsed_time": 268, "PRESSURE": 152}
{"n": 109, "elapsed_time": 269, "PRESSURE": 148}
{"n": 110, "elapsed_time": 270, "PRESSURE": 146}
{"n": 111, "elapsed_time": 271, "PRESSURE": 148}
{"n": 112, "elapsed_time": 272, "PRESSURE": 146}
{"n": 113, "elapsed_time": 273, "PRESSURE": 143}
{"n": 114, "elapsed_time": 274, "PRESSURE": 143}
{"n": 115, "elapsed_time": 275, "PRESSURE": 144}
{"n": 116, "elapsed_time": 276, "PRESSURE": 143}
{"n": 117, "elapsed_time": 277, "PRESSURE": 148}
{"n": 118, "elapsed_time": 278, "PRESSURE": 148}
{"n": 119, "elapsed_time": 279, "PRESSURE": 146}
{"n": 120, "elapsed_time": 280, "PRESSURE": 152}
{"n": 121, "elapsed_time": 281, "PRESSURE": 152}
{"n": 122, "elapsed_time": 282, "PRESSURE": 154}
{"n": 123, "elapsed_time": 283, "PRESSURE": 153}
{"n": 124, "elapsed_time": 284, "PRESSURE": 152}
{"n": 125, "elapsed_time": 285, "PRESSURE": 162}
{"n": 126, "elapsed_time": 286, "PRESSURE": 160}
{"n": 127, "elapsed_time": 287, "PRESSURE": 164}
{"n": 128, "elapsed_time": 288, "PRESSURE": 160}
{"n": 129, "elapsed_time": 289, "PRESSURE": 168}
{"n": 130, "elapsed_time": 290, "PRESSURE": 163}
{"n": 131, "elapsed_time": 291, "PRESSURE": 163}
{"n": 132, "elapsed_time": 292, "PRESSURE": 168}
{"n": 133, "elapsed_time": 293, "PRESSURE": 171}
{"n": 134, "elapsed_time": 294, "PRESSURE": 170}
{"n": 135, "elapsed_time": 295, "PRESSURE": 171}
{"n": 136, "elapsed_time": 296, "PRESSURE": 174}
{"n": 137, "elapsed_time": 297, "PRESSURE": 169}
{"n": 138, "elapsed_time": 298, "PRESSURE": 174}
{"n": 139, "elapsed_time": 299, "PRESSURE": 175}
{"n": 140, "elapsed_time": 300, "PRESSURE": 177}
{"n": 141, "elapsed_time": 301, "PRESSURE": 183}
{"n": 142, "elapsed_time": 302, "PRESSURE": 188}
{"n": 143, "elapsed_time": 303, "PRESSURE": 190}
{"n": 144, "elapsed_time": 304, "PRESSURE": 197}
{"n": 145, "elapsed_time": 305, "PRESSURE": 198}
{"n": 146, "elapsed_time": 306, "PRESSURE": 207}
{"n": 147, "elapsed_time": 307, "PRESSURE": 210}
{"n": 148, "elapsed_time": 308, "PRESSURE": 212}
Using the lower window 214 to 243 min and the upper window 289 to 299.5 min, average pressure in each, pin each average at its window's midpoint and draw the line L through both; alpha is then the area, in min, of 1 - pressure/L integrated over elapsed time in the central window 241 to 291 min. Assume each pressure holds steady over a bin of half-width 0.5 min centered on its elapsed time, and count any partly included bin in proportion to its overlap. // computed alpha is 2.70 min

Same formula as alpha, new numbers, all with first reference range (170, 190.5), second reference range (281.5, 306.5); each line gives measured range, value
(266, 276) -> 1.1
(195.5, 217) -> -1.3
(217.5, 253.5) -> -1.3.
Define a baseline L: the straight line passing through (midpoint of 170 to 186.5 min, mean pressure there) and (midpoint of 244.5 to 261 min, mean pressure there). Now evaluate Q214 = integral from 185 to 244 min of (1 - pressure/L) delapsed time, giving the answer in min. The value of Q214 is -2.8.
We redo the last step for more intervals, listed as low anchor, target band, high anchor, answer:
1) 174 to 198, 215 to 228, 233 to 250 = -0.3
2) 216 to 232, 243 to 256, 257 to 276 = -0.8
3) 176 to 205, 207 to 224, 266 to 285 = -1.7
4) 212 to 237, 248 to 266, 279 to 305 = 0.8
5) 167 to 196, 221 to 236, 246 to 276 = -0.6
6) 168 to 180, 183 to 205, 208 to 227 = 0.7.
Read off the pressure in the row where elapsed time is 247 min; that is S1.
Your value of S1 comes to 169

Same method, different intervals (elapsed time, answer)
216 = 149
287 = 164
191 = 142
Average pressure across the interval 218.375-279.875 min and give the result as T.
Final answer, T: 153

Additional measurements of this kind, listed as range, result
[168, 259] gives 147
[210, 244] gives 154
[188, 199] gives 140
